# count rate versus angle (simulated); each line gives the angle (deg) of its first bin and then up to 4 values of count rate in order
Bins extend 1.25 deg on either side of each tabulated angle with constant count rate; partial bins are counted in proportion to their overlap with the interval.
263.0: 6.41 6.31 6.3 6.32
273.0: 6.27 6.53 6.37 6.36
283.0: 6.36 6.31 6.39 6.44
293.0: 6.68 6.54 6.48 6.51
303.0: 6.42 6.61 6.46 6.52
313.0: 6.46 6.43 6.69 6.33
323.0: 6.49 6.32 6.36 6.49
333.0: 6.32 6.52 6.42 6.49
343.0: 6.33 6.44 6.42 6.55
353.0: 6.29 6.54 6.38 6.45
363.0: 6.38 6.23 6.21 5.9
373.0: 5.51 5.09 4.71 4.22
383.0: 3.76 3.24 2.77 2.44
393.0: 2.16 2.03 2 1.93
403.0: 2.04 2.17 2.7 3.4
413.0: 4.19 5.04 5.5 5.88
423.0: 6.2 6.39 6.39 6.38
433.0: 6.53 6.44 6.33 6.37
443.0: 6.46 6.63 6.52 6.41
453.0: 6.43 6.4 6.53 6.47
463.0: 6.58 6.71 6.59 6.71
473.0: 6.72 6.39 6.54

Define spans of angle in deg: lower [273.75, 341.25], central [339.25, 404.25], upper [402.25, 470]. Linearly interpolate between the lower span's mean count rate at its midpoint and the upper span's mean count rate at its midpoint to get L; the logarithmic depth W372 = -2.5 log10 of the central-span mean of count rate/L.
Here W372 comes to 0.27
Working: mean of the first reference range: 6.45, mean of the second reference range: 5.73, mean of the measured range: 4.79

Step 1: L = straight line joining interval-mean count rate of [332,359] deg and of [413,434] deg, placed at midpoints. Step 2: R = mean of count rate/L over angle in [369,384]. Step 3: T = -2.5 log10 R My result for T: 0.260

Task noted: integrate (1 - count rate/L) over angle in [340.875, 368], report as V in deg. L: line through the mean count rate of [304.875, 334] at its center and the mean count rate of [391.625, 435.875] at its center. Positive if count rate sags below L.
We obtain -3.7 deg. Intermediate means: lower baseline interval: 6.45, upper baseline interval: 4.25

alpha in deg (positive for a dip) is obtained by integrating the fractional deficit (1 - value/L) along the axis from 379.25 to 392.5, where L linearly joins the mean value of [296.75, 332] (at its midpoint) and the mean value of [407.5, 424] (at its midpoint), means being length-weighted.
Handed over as 5.2 deg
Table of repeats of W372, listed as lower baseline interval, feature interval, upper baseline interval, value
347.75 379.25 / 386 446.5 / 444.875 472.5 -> 0.38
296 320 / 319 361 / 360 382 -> -0.07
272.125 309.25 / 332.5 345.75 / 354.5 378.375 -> -0.05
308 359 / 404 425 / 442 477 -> 0.42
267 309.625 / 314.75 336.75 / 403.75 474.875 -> -0.02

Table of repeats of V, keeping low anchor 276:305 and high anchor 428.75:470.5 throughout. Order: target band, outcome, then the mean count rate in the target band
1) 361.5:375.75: 1.1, 5.95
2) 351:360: 0.1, 6.42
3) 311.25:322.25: 0.0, 6.48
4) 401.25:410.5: 5.8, 2.43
